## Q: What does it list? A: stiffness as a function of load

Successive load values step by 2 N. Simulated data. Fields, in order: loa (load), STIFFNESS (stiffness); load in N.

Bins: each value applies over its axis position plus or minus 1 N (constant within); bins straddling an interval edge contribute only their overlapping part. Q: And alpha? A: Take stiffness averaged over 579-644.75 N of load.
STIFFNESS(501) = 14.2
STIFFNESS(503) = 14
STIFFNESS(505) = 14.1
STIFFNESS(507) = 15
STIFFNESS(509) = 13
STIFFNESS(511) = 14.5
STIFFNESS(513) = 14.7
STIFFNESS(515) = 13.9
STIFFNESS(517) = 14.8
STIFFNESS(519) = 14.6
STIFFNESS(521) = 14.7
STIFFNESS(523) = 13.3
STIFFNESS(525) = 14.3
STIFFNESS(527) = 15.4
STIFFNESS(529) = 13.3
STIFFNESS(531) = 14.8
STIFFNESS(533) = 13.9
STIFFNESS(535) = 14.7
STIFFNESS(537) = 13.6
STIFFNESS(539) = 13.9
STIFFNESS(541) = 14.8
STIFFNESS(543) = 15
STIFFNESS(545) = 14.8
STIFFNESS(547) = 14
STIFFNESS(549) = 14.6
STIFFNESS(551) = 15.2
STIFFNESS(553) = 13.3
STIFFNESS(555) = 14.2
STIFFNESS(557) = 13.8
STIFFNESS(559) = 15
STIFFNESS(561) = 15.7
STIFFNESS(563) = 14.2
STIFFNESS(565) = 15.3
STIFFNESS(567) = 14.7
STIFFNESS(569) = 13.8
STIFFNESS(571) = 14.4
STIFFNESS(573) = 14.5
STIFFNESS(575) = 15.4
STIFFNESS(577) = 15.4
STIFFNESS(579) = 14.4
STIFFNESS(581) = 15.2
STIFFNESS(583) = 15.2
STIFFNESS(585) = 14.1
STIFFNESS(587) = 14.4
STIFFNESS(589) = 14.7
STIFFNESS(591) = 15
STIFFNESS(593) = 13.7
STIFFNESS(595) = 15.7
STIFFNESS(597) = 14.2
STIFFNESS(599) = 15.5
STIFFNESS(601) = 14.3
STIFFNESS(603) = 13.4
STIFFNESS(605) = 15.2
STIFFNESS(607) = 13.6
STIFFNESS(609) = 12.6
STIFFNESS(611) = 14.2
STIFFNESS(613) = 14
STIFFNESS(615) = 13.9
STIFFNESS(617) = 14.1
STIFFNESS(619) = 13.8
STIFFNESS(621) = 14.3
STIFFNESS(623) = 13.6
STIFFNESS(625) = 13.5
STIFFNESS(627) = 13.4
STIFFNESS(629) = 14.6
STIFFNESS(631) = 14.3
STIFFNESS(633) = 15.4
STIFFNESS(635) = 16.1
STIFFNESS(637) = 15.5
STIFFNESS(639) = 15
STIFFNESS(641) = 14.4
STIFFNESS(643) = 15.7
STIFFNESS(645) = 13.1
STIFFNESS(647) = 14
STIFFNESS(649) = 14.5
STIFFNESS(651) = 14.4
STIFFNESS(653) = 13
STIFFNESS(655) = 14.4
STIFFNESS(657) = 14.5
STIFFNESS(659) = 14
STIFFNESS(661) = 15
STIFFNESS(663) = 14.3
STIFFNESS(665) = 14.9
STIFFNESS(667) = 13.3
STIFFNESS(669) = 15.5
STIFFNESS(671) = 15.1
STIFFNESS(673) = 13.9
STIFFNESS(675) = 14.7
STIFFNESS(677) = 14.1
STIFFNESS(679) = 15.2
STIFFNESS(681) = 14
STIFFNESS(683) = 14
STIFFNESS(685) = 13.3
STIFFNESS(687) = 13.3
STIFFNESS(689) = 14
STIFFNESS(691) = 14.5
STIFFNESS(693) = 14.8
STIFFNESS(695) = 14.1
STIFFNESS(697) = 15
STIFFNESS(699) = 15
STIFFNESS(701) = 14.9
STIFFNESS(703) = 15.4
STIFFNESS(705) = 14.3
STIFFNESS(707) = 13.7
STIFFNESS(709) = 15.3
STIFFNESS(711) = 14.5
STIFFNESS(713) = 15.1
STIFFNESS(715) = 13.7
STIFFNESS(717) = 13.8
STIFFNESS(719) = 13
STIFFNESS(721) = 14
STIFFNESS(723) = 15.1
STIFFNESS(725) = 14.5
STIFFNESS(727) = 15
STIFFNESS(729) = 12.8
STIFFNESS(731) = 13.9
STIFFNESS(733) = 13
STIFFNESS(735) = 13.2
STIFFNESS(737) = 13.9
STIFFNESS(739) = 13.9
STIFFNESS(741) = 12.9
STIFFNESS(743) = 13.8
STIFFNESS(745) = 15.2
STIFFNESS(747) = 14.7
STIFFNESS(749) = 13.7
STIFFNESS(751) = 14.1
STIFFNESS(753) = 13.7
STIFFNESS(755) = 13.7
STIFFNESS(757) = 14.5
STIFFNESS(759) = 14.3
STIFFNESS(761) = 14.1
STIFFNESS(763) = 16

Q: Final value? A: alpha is 14.4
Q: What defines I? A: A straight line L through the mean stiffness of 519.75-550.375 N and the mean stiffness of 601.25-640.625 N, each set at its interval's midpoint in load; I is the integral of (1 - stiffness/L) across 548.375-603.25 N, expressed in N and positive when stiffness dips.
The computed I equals -1.3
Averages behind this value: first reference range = 14.4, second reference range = 14.2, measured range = 14.6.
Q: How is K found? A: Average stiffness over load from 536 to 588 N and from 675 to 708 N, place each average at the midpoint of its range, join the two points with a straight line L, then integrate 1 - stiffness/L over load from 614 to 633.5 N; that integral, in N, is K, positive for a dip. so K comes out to 0.6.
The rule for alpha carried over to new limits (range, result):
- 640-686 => 14.3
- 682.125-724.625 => 14.3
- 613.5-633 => 14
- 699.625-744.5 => 14.1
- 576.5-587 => 14.8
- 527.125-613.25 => 14.5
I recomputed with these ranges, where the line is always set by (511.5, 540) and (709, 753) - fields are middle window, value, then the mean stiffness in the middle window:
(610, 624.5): 0.2 N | 14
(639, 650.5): -0.2 N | 14.4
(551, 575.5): -0.5 N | 14.5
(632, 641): -0.8 N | 15.4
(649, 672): -0.5 N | 14.4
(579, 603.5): -0.8 N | 14.6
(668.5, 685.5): -0.4 N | 14.4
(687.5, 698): -0.3 N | 14.4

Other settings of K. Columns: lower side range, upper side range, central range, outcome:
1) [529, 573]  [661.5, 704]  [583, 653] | 0.44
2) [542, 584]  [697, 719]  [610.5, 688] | 1.40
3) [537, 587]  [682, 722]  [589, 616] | 0.44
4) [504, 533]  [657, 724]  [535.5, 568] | -0.44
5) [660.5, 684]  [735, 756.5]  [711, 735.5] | 0.25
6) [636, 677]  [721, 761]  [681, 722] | -0.20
